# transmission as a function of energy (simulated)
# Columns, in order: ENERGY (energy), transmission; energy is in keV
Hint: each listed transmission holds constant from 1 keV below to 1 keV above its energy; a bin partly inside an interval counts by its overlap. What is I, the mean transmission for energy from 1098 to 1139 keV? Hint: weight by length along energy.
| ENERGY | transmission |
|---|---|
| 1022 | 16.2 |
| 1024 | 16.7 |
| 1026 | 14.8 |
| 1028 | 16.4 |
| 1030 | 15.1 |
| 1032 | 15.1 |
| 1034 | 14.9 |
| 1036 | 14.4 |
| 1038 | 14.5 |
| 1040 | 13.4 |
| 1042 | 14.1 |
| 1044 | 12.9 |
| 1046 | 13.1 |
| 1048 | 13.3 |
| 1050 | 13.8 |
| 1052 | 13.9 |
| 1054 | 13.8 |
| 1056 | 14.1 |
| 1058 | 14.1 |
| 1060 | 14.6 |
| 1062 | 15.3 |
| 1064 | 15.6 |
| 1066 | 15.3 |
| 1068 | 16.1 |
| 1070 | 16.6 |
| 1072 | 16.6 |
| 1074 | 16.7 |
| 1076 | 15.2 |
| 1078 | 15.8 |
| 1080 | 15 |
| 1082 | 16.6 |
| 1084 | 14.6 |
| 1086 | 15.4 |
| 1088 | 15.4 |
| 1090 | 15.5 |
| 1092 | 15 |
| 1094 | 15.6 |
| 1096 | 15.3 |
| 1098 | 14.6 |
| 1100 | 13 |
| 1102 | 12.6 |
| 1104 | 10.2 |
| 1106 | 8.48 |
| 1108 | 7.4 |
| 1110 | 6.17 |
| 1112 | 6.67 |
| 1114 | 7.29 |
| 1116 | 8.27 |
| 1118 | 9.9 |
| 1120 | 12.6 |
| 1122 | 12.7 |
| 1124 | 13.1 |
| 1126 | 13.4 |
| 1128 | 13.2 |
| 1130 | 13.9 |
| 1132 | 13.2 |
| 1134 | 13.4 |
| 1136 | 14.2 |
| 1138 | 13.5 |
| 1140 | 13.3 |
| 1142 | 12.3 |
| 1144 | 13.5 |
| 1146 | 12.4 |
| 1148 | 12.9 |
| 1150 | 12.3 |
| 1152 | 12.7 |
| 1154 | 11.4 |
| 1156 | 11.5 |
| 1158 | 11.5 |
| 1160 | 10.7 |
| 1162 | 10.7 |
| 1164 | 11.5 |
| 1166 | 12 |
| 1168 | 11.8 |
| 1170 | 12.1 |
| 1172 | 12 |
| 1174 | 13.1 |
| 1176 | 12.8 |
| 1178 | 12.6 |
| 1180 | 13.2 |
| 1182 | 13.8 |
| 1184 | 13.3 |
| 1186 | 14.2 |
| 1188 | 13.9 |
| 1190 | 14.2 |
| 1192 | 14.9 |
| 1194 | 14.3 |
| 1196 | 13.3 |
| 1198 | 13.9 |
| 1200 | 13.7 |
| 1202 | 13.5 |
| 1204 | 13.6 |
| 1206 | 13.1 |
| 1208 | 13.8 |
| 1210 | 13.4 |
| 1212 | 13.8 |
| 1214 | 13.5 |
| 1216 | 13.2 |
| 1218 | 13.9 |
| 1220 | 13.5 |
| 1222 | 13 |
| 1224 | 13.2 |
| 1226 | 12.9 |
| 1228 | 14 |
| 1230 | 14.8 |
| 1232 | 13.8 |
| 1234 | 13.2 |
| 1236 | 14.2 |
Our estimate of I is 11.2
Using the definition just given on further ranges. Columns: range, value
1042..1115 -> 13.7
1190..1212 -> 13.8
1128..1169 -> 12.5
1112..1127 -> 10.7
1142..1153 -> 12.7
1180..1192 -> 13.9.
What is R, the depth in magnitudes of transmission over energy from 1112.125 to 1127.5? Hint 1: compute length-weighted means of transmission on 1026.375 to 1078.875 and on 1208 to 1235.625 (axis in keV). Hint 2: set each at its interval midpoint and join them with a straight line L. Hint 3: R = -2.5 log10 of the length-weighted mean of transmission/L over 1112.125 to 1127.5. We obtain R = 0.30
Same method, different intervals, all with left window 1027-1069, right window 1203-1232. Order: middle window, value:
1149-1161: 0.188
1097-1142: 0.226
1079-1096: -0.083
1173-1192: 0.017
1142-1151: 0.099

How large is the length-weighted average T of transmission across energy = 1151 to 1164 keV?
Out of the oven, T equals 11.4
